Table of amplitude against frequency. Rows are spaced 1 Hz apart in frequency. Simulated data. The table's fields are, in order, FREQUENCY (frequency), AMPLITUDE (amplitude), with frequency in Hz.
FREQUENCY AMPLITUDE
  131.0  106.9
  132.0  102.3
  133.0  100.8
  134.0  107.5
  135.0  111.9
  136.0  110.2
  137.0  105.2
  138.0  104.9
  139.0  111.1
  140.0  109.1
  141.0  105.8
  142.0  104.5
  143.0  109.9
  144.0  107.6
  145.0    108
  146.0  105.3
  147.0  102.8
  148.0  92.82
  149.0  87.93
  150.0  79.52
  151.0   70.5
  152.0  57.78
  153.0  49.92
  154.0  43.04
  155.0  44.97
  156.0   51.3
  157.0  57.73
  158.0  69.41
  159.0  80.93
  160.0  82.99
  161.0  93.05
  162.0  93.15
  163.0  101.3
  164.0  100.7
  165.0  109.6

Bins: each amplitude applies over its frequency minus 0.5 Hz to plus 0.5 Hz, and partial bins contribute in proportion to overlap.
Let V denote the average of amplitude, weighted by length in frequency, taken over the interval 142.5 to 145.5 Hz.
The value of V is 108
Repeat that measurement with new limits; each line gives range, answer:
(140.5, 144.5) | 107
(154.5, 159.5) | 60.9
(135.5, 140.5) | 108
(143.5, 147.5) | 106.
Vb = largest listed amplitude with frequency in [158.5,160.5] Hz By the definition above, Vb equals 82.99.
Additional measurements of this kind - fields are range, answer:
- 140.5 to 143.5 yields 109.9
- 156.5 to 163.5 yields 101.3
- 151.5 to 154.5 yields 57.78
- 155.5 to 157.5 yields 57.73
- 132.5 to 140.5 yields 111.9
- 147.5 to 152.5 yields 92.82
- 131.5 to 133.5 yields 102.3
